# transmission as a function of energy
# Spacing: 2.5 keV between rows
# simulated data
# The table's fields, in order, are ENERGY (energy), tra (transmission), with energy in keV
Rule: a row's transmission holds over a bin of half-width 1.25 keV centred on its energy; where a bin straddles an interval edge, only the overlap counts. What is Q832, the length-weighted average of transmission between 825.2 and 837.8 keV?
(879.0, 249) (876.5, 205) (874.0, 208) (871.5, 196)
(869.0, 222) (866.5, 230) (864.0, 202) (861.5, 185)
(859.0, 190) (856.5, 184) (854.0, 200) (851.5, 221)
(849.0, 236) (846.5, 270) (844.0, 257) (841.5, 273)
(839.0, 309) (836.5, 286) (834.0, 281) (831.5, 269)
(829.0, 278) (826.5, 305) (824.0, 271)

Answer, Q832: 284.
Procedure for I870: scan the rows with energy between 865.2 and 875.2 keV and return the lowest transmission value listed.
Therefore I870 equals 196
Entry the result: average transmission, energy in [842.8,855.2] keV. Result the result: 237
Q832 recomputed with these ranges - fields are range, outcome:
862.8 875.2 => 212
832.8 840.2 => 292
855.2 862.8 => 187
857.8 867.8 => 202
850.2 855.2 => 211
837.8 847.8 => 277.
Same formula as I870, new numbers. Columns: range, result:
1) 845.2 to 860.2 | 184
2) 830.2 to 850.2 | 236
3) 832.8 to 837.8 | 281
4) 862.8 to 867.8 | 202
